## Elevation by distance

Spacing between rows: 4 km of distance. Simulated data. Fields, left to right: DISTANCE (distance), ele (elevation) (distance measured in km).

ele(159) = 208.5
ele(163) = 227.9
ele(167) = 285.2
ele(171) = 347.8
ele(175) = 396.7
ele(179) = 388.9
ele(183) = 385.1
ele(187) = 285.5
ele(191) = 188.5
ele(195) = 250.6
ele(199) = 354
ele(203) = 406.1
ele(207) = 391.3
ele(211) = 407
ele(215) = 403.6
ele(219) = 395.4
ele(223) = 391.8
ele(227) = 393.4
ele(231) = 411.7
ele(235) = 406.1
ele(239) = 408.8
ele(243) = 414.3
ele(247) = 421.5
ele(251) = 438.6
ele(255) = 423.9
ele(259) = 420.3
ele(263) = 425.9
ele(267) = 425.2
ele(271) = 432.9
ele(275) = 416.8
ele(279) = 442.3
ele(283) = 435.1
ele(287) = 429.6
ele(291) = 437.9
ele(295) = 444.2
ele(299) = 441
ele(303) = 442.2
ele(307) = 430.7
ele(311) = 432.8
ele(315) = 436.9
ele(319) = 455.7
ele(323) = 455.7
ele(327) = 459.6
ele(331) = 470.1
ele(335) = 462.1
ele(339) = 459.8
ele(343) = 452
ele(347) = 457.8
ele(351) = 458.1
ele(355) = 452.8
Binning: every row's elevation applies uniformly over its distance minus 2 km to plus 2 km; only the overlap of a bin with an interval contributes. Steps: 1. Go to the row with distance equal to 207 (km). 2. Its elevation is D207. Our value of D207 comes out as 391.3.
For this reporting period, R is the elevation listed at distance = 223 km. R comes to 391.8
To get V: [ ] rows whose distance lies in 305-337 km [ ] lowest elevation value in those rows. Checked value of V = 430.7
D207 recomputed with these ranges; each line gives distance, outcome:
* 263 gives 425.9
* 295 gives 444.2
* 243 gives 414.3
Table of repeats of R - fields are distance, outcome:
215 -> 403.6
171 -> 347.8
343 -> 452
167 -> 285.2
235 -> 406.1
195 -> 250.6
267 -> 425.2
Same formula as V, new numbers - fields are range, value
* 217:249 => 391.8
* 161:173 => 227.9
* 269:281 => 416.8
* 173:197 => 188.5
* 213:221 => 395.4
